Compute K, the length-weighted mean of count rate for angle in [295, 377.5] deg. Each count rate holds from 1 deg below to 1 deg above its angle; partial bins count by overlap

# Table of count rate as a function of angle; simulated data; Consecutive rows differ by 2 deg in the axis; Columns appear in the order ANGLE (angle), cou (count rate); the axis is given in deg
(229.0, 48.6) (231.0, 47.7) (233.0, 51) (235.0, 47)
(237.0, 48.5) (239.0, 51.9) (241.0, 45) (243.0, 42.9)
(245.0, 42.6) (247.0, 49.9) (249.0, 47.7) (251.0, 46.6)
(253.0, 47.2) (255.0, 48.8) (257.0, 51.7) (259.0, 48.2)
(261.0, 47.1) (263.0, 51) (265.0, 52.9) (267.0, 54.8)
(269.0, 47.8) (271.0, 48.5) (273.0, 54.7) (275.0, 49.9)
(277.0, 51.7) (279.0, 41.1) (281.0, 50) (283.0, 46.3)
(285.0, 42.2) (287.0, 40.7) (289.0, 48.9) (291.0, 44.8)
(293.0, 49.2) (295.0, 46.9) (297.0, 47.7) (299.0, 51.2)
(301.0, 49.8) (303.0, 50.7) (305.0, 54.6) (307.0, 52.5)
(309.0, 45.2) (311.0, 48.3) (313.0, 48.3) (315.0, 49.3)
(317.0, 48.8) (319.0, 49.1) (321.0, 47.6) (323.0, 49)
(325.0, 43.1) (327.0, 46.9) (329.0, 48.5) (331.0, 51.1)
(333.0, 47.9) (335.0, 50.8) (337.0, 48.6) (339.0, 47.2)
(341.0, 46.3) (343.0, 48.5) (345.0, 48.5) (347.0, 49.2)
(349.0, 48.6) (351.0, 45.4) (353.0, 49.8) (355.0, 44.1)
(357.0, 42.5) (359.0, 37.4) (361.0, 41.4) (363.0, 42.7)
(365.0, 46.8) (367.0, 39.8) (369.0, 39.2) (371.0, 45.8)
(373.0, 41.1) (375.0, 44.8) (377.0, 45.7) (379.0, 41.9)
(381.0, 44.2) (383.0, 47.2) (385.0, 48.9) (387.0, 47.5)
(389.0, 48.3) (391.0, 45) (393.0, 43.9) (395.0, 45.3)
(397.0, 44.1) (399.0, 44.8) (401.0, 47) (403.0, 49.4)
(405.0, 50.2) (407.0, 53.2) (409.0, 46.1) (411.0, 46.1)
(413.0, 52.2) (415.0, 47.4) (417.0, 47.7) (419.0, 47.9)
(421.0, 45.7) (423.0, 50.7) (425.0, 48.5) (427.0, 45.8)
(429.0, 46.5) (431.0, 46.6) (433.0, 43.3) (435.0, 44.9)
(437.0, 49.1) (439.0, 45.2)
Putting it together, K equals 46.9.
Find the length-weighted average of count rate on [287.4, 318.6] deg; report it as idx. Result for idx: 48.9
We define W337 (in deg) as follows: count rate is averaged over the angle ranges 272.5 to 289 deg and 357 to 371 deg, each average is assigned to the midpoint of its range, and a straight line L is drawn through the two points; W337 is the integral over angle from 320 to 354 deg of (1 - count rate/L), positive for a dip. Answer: -3.7 deg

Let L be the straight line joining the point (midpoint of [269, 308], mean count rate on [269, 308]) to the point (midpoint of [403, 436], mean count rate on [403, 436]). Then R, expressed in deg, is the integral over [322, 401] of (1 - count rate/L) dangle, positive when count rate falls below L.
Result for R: 3.9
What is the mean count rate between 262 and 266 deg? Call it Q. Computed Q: 52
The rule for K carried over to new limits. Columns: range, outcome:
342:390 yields 45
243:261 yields 47.5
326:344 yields 48.4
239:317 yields 48.4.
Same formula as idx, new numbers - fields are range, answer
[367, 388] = 44.4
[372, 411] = 46.2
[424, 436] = 45.9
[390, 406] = 46.2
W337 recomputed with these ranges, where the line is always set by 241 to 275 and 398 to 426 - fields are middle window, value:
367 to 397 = 2.3 deg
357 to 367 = 1.4 deg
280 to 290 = 0.6 deg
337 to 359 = 0.9 deg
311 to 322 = 0.0 deg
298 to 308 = -0.6 deg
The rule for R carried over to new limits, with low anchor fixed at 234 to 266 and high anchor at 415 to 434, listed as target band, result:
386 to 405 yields 0.33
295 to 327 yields -0.80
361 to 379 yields 1.62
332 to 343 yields -0.15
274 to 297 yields 0.61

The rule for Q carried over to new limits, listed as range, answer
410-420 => 48.3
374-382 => 44.1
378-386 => 45.6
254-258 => 50.2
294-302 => 48.9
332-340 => 48.6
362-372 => 42.9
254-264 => 49.4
